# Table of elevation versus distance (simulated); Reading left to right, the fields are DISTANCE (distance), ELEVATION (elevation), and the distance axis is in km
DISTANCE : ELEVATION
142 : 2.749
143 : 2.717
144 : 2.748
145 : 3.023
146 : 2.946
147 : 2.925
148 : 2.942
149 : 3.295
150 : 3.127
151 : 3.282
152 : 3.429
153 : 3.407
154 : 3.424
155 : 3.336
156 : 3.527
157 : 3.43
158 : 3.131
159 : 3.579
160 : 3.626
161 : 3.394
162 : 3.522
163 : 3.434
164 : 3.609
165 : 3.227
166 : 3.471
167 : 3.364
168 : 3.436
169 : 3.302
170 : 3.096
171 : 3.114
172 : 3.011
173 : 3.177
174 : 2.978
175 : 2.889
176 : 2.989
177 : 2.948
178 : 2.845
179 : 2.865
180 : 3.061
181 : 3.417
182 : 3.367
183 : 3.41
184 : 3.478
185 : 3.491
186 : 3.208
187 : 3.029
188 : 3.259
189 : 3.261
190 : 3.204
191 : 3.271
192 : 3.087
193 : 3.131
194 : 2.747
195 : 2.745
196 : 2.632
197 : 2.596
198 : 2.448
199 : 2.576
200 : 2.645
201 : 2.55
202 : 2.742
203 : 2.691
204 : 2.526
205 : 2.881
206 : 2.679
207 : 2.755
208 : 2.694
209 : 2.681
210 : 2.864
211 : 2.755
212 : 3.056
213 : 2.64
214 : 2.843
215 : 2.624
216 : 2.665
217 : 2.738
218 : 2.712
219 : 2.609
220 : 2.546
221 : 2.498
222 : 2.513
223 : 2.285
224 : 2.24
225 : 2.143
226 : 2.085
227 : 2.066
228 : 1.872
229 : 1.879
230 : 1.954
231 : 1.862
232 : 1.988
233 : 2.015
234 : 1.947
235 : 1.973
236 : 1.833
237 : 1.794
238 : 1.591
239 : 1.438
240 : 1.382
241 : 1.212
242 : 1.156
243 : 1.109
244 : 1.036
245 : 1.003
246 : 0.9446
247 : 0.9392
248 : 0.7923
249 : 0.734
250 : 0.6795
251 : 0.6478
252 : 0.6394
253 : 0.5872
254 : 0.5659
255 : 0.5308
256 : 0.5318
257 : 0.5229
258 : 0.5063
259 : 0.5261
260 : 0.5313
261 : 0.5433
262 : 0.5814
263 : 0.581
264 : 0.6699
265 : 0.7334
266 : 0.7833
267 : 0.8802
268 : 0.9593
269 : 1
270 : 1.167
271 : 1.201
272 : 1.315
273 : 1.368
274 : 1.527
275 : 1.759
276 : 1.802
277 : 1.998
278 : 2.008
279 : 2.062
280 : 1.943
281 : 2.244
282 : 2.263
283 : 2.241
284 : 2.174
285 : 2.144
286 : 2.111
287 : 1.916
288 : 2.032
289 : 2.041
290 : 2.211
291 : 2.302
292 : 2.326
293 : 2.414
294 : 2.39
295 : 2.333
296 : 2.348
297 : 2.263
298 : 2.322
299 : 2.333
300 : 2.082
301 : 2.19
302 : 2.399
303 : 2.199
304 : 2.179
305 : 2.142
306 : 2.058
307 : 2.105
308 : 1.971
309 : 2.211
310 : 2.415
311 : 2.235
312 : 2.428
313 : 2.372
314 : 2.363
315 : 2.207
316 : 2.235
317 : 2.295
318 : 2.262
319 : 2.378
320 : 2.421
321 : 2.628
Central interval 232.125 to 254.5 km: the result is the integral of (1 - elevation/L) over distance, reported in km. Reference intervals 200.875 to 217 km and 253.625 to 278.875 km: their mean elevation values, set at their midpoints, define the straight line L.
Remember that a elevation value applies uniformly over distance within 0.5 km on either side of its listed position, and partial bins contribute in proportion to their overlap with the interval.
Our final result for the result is 7.10 km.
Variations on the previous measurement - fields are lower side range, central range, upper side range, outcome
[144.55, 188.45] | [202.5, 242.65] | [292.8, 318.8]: 8.4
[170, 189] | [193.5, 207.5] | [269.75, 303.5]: 1.3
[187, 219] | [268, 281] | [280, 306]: 4.1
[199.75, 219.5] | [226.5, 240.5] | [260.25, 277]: 1.6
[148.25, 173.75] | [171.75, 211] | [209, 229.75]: -0.6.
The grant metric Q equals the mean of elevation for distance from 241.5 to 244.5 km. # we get 1.1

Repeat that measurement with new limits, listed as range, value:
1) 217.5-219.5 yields 2.66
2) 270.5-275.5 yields 1.43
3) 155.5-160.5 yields 3.46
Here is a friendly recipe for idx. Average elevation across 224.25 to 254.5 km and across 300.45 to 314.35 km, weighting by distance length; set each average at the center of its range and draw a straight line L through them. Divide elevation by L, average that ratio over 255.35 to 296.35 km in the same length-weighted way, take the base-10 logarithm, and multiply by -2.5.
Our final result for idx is 0.24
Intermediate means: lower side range 1.4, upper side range 2.23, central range 1.53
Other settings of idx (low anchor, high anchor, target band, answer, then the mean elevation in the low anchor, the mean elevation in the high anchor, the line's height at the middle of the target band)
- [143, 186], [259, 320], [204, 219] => -0.009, 3.23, 1.87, 2.72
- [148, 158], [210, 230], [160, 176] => -0.045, 3.33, 2.46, 3.13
